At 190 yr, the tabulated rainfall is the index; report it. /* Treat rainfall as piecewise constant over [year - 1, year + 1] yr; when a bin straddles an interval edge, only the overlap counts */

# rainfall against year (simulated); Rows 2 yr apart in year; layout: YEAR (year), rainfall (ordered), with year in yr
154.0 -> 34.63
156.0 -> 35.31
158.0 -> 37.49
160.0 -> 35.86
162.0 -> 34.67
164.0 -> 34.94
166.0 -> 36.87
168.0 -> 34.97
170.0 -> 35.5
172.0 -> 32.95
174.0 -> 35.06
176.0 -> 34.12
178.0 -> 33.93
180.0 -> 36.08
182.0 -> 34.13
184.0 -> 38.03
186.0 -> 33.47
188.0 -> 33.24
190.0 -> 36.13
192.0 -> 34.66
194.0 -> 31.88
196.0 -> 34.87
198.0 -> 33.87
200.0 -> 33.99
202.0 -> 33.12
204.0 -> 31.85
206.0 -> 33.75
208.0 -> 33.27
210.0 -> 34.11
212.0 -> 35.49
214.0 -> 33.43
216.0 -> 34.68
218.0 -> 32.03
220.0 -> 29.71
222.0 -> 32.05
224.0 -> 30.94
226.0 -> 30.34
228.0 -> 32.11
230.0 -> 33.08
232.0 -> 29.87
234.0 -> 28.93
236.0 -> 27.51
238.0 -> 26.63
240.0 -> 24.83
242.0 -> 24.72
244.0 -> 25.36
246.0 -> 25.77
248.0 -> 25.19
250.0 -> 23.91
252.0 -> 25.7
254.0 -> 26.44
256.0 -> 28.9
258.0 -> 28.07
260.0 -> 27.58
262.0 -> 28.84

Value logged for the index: 36.13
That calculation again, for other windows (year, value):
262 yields 28.84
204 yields 31.85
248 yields 25.19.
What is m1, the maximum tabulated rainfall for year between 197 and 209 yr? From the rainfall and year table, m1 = 33.99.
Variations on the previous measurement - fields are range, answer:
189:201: 36.13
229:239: 33.08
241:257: 28.9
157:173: 37.49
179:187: 38.03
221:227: 32.05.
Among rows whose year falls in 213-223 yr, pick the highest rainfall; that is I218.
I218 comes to 34.68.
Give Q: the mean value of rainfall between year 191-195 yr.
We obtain 33.3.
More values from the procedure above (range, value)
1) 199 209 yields 33.2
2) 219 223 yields 30.9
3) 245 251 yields 25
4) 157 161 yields 36.7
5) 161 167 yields 35.5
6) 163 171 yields 35.6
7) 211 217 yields 34.5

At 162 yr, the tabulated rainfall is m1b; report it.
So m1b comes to 34.67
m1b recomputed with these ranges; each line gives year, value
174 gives 35.06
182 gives 34.13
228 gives 32.11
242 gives 24.72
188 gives 33.24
